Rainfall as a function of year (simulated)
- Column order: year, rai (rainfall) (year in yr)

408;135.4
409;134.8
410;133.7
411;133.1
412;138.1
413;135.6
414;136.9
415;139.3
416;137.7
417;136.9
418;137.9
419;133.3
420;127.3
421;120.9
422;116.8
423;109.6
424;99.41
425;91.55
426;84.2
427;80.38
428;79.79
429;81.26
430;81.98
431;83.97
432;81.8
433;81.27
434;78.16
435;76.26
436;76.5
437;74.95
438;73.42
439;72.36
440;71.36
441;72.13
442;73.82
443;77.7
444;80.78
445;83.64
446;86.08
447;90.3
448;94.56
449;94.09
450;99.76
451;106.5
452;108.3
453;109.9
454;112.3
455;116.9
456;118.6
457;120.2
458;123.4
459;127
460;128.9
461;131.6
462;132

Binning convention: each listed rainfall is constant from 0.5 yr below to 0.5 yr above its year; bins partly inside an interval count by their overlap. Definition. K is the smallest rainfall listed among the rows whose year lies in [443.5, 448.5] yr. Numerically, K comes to 80.78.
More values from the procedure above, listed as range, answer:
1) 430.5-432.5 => 81.8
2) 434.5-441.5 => 71.36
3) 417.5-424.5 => 99.41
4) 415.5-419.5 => 133.3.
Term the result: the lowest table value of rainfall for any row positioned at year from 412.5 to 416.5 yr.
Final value 135.6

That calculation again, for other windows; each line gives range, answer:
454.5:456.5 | 116.9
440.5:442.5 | 72.13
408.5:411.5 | 133.1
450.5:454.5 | 106.5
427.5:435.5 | 76.26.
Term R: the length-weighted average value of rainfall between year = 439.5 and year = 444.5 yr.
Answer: 75.2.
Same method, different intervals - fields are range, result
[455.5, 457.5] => 119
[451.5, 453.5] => 109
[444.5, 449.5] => 89.7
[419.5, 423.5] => 119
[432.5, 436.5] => 78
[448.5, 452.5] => 102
